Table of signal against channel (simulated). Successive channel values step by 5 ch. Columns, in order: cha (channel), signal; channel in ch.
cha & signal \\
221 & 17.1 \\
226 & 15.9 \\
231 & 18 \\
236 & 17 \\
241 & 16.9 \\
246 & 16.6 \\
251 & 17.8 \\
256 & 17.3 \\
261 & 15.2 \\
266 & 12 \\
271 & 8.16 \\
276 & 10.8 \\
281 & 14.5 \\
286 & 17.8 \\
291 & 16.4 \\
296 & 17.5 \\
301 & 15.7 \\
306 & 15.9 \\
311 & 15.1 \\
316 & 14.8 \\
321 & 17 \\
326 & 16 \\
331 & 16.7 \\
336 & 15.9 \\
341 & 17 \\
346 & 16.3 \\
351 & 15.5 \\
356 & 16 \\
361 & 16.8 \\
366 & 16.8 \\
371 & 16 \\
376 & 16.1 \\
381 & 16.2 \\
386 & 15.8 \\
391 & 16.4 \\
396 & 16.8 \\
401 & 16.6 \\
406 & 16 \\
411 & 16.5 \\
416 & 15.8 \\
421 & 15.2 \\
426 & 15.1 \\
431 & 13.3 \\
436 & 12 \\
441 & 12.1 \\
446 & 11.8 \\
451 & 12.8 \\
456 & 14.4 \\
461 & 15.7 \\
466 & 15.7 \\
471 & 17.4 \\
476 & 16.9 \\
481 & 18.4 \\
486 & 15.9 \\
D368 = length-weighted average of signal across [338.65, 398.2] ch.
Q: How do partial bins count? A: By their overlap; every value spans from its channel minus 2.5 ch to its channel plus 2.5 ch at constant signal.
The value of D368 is 16.3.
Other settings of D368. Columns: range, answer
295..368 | 16.2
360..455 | 15.1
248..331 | 15.2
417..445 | 13.6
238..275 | 14.7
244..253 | 17.2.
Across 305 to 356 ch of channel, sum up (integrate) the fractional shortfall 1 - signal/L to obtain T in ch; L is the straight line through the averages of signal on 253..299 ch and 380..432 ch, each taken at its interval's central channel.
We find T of -3.32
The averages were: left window 14.5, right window 15.9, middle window 16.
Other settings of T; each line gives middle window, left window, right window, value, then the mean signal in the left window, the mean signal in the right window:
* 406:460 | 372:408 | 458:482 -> 8.0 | 16.3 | 16.7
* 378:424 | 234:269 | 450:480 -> -0.9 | 16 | 15.8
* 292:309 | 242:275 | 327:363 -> -1.1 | 14.5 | 16.3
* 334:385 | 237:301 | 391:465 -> -4.7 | 15.1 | 14.7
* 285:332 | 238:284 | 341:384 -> -2.9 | 14.4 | 16.3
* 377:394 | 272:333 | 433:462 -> -2.5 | 15.5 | 13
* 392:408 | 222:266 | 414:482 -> -1.4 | 16.6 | 14.7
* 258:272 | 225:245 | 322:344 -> 3.7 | 17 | 16.4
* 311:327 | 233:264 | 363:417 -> 0.7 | 16.7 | 16.3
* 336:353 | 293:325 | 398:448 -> -0.8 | 16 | 14.5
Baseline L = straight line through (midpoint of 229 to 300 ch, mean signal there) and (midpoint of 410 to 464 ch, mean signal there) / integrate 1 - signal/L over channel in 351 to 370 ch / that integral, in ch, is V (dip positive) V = -2.24 ch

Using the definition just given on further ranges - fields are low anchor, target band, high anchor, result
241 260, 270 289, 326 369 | 4.0 ch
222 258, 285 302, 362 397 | -0.1 ch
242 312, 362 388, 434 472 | -3.3 ch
